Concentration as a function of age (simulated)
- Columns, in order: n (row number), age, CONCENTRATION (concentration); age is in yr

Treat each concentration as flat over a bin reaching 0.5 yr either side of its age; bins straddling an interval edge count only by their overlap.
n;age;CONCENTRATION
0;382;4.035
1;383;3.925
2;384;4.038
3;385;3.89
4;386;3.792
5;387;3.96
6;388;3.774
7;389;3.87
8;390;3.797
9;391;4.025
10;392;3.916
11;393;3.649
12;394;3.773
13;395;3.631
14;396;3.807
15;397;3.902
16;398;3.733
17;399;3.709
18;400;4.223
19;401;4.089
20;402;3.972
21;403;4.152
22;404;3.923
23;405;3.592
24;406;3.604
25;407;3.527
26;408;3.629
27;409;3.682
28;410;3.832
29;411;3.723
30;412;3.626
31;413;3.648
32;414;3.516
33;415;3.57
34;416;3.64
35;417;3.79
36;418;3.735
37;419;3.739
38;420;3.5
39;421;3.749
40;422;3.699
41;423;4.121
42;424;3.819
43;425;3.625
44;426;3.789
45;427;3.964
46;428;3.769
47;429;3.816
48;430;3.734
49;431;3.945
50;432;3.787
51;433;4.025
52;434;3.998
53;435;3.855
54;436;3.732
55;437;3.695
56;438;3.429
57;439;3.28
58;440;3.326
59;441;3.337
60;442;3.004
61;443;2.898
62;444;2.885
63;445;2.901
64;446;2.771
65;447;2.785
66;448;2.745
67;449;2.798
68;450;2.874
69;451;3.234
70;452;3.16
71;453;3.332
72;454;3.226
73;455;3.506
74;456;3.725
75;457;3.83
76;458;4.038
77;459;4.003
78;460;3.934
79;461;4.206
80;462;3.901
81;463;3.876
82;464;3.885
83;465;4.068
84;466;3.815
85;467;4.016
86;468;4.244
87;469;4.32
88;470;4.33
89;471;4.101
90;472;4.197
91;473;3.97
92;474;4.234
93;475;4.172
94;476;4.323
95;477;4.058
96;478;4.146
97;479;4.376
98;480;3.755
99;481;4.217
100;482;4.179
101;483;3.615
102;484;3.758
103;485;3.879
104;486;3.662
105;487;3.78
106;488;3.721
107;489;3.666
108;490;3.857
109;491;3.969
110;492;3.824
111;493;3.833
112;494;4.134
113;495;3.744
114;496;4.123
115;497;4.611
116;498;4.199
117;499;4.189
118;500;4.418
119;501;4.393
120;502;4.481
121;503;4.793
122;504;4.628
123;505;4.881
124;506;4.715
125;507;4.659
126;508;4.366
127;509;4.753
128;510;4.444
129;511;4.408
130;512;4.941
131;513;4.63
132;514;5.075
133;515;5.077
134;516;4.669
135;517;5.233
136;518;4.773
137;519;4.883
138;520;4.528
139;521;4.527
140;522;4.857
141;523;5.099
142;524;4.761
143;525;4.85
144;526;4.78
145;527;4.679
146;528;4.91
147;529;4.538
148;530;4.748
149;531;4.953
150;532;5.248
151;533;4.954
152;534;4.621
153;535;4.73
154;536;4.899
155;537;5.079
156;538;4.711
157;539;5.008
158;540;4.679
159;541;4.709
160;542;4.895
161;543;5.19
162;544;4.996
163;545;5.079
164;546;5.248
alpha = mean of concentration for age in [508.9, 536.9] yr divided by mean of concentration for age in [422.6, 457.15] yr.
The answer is 1.4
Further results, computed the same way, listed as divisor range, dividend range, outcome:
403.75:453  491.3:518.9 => 1.28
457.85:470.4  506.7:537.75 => 1.19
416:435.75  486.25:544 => 1.21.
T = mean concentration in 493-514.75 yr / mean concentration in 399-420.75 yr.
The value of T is 1.20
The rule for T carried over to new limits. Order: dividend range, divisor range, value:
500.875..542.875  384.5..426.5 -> 1.27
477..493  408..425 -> 1.05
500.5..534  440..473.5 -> 1.33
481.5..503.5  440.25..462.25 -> 1.22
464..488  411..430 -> 1.08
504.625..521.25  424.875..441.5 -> 1.28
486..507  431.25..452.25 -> 1.28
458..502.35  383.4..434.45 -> 1.07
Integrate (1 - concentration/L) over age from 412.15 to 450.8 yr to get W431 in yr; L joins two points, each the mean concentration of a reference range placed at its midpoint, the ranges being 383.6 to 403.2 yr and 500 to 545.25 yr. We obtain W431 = 5.9 yr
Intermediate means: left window 3.88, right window 4.79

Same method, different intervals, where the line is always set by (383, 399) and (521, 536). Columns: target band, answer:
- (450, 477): 2.9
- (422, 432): 0.6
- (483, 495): 1.9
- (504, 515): 0.0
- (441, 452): 3.4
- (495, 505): 0.5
